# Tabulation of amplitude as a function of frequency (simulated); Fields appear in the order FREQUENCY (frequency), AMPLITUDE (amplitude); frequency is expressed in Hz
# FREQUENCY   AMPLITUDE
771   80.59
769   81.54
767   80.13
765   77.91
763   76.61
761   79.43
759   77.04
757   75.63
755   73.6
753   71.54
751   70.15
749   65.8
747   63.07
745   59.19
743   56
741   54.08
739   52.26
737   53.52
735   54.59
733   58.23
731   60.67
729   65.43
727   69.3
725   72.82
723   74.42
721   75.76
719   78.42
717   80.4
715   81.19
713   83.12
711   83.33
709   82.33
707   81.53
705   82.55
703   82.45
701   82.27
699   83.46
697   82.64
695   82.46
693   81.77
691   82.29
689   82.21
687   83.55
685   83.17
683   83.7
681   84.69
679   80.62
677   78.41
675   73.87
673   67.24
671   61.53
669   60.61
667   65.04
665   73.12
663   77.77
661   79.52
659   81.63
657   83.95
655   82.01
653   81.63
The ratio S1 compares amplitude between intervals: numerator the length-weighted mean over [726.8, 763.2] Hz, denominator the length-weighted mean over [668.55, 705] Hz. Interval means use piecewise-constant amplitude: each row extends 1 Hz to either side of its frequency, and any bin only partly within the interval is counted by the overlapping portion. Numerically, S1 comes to 0.8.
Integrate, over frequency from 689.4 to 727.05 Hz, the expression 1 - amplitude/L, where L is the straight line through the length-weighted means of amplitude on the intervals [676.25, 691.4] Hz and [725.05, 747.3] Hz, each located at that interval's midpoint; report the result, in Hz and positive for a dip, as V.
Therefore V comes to -4.7 Hz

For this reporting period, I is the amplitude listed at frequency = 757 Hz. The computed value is 75.63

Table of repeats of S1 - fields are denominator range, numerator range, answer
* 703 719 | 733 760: 0.77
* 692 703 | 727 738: 0.72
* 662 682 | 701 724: 1.11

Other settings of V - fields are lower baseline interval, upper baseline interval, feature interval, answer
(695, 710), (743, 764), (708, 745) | 4.19 Hz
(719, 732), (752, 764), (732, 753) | 3.99 Hz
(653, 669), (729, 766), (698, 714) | -2.64 Hz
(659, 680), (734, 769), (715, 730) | -1.10 Hz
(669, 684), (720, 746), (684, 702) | -2.96 Hz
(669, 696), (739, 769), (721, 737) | 1.71 Hz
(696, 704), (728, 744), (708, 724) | -1.95 Hz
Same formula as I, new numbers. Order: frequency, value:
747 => 63.07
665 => 73.12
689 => 82.21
